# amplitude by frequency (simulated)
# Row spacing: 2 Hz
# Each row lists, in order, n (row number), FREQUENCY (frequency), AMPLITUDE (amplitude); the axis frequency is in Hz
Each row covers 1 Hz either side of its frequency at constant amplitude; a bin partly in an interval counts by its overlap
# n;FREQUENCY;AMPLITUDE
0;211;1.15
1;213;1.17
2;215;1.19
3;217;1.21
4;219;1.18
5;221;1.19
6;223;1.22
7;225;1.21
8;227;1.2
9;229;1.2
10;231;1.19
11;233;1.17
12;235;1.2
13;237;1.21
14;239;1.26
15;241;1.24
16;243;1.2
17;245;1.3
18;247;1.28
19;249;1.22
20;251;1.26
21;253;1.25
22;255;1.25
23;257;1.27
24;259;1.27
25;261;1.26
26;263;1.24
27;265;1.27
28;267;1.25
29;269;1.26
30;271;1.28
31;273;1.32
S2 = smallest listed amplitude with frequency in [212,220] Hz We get 1.17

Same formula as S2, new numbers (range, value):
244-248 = 1.28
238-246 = 1.2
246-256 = 1.22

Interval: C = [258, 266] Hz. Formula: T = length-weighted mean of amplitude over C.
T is 1.26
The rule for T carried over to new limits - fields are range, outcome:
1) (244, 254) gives 1.26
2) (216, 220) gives 1.19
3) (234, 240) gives 1.22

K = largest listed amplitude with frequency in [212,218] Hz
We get 1.21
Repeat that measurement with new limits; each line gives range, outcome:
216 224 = 1.22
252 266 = 1.27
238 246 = 1.3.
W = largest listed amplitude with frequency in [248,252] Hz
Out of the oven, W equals 1.26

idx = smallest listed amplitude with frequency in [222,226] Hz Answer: 1.21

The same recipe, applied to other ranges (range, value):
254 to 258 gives 1.25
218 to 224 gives 1.18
